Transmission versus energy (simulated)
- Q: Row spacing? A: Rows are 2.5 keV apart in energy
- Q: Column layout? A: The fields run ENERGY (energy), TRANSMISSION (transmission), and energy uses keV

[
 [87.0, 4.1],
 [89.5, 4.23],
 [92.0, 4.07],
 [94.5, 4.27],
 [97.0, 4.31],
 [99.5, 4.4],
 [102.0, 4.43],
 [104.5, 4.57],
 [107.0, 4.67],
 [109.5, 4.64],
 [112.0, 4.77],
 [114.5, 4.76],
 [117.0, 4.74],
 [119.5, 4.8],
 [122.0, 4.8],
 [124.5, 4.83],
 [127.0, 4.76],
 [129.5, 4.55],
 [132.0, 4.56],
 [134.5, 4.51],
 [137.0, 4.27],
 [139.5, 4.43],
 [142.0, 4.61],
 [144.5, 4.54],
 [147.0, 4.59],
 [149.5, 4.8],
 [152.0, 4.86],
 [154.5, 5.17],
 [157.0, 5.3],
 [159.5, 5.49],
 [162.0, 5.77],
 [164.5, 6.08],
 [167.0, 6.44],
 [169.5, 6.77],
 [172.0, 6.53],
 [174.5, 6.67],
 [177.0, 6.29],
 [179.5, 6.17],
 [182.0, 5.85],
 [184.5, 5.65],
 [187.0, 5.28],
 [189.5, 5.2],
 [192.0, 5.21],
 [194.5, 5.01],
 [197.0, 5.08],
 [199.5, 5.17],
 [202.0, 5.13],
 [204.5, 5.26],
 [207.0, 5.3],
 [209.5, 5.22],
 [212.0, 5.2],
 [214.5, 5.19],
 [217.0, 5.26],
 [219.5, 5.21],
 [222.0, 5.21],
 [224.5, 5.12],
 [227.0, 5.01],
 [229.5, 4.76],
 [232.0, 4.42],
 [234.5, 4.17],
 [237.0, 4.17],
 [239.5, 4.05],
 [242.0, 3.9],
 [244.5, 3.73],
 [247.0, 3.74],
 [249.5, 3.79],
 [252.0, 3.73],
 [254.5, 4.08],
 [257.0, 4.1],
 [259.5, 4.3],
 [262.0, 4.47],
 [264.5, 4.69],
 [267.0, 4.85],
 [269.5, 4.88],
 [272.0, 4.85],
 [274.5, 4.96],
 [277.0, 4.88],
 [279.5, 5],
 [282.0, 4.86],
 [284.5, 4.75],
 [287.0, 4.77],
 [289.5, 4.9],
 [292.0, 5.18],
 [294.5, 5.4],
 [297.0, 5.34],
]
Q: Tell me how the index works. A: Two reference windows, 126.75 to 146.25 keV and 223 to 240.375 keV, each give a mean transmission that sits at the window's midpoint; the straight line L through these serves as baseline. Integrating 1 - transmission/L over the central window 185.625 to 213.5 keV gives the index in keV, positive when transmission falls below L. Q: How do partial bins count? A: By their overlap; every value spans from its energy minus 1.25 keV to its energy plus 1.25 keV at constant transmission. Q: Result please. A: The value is -4.0 keV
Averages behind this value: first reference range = 4.52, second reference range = 4.55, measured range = 5.19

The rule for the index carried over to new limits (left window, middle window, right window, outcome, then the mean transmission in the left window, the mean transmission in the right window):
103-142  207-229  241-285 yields -3.3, 4.64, 4.42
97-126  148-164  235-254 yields -3.1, 4.66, 3.89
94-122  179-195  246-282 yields -3.3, 4.6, 4.47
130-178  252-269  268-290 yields 1.9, 5.33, 4.87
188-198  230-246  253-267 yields 1.8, 5.13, 4.36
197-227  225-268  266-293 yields 6.8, 5.19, 4.9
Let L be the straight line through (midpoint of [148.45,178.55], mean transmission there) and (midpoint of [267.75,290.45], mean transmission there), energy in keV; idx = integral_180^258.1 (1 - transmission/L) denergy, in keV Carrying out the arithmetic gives 8.7 keV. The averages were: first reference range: 5.86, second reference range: 4.87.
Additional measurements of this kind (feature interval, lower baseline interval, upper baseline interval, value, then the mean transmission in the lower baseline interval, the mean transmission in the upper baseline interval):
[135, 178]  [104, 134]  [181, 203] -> -3.5 keV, 4.7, 5.28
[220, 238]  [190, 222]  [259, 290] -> 1.2 keV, 5.19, 4.79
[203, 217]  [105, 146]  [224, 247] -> -2.7 keV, 4.64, 4.31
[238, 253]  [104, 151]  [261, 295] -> 3.1 keV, 4.64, 4.88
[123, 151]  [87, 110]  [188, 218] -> 0.5 keV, 4.37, 5.19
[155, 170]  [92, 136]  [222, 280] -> -4.5 keV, 4.59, 4.43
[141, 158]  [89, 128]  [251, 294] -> -0.9 keV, 4.57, 4.68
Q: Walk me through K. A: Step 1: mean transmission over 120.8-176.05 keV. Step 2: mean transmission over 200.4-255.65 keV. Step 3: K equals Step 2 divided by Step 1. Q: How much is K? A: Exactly 0.89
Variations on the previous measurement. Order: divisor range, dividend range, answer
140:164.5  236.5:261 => 0.78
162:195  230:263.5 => 0.68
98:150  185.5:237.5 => 1.09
